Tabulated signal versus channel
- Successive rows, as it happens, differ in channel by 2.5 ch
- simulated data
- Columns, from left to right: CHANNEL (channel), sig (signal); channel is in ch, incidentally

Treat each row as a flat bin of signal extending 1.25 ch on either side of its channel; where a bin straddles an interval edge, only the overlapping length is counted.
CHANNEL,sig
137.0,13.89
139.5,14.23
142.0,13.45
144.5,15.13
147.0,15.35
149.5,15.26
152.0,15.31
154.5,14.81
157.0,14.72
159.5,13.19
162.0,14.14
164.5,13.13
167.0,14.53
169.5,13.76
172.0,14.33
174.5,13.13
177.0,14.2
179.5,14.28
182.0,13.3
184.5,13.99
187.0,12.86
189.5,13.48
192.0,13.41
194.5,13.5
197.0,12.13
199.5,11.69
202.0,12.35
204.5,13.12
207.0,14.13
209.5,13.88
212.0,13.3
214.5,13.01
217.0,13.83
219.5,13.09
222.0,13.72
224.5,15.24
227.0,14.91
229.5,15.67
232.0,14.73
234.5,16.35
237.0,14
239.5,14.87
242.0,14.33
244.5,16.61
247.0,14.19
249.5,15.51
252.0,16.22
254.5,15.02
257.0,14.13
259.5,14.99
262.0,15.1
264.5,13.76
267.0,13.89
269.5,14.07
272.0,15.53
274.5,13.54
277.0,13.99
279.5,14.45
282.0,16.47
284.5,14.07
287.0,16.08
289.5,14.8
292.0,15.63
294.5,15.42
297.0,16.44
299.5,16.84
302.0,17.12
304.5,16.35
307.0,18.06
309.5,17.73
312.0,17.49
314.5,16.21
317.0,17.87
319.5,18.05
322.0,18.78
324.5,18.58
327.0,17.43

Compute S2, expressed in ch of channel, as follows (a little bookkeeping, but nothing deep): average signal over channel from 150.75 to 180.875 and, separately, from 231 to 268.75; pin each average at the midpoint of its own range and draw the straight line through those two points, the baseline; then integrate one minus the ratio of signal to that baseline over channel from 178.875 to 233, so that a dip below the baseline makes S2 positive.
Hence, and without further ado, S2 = 3.3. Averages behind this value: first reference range 14.1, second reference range 14.9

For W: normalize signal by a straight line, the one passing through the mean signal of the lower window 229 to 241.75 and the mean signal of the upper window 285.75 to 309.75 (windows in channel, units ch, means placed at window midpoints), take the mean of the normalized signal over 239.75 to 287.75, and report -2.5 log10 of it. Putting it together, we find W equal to 0.058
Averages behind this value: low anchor 15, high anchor 16.4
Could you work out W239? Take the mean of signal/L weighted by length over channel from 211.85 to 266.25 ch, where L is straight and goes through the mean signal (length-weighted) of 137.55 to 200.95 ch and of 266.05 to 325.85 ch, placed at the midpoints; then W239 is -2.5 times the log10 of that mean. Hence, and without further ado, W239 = 0.033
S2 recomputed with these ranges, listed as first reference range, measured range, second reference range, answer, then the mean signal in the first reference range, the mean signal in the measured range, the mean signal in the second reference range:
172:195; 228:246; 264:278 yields -1.63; 13.6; 15.2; 14.2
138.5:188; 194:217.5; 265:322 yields 2.69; 14.2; 13.1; 15.9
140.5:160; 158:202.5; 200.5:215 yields 1.69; 14.7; 13.4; 13.3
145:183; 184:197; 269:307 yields 1.10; 14.3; 13.3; 15.5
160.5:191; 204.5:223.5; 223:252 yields 1.38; 13.8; 13.6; 15.2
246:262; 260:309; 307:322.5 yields 2.97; 15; 15.4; 17.7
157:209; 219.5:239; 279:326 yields -0.14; 13.5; 14.8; 16.7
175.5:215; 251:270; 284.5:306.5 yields 0.53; 13.3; 14.6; 16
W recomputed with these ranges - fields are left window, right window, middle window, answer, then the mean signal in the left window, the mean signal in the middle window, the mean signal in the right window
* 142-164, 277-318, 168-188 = 0.09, 14.6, 13.8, 16.2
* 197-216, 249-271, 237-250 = -0.06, 13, 15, 14.7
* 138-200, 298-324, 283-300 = 0.09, 13.9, 15.6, 17.5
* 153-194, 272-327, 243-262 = 0.02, 13.8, 15.2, 16.4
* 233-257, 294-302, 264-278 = 0.12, 15.2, 14.2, 16.4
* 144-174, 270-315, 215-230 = 0.06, 14.4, 14.3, 15.9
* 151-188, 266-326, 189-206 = 0.13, 14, 12.8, 16.2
